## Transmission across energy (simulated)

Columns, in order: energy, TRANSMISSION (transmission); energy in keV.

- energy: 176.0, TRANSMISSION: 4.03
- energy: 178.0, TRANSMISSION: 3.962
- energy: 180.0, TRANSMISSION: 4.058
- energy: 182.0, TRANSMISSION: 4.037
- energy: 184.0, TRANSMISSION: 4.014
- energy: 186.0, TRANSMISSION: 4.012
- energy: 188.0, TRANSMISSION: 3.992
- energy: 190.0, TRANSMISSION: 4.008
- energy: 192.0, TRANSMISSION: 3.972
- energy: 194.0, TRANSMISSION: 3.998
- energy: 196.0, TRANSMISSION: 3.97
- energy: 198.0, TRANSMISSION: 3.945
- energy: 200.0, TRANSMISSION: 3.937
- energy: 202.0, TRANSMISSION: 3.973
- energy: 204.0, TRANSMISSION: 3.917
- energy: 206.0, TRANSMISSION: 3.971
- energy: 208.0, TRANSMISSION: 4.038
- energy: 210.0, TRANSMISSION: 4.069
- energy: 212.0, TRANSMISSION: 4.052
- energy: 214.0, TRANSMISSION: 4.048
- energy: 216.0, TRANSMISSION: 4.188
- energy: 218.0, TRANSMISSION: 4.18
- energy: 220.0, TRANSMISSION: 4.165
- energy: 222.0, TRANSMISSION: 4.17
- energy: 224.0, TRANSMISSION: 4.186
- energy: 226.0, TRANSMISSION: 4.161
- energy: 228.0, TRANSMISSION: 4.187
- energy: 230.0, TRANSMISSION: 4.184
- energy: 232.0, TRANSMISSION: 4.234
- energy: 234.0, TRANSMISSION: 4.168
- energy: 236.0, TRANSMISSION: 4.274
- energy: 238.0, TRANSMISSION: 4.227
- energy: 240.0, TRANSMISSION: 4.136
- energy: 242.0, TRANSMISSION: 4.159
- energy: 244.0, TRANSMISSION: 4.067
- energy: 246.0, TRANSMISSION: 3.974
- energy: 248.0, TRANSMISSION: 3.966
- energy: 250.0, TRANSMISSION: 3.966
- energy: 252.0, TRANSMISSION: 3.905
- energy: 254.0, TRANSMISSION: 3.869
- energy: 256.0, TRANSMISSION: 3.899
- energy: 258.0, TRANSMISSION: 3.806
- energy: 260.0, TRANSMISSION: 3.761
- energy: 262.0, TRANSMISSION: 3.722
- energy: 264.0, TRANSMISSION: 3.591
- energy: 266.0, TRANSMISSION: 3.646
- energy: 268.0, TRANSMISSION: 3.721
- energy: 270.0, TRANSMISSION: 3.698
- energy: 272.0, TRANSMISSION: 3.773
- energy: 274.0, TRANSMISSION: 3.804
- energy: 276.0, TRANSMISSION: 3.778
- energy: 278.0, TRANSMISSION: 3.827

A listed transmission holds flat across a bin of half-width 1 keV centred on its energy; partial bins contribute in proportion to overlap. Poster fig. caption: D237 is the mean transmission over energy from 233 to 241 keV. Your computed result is 4.2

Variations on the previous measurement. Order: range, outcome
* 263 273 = 3.69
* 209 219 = 4.11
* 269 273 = 3.74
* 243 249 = 4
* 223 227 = 4.17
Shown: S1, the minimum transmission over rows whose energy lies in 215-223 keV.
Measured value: 4.165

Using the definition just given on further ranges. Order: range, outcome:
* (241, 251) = 3.966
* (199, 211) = 3.917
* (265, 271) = 3.646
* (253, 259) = 3.806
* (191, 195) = 3.972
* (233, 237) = 4.168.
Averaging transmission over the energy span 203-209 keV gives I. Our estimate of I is 3.98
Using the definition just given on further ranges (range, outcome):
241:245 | 4.11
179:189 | 4.02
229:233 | 4.21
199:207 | 3.95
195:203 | 3.96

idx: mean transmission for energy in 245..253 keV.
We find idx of 3.95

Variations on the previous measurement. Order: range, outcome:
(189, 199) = 3.98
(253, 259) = 3.86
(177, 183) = 4.02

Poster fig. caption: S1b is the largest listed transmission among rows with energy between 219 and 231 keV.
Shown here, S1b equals 4.187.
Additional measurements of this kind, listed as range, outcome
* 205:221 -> 4.188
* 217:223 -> 4.18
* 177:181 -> 4.058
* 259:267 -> 3.761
